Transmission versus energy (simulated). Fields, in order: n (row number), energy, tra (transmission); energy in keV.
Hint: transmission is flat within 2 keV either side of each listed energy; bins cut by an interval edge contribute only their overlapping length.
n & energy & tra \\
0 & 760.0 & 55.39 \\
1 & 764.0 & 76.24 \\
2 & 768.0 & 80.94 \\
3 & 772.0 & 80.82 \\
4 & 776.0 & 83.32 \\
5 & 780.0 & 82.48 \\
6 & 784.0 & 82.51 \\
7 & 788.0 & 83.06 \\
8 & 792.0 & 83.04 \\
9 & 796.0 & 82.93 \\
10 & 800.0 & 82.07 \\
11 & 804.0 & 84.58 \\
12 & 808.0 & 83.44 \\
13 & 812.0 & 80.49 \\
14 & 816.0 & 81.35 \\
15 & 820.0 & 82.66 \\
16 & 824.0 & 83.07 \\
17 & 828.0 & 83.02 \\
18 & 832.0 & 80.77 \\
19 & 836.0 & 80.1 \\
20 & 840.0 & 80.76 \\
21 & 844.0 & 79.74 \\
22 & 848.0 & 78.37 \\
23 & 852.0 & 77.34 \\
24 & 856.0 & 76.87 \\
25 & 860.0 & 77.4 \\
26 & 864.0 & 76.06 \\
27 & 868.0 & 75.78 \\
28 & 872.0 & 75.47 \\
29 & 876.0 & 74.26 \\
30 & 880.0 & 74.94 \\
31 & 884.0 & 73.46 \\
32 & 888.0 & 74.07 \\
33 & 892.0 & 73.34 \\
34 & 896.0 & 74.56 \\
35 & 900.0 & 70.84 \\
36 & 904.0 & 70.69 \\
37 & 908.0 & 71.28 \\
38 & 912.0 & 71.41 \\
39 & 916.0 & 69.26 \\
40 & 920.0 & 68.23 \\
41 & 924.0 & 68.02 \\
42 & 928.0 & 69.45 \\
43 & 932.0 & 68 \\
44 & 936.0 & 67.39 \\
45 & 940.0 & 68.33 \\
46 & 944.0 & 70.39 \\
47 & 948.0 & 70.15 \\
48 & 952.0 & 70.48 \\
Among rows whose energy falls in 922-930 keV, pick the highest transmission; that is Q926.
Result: 69.45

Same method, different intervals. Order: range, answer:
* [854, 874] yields 77.4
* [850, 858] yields 77.34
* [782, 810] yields 84.58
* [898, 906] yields 70.84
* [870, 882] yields 75.47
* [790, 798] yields 83.04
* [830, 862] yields 80.77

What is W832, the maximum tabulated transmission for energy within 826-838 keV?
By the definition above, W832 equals 83.02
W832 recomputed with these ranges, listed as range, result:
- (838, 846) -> 80.76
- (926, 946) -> 70.39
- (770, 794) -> 83.32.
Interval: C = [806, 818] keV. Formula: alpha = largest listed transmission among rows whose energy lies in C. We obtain 83.44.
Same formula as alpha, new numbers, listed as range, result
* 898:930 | 71.41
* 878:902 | 74.94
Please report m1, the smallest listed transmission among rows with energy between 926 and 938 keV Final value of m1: 67.39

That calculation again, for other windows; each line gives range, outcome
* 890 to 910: 70.69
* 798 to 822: 80.49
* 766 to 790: 80.82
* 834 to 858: 76.87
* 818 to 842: 80.1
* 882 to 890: 73.46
